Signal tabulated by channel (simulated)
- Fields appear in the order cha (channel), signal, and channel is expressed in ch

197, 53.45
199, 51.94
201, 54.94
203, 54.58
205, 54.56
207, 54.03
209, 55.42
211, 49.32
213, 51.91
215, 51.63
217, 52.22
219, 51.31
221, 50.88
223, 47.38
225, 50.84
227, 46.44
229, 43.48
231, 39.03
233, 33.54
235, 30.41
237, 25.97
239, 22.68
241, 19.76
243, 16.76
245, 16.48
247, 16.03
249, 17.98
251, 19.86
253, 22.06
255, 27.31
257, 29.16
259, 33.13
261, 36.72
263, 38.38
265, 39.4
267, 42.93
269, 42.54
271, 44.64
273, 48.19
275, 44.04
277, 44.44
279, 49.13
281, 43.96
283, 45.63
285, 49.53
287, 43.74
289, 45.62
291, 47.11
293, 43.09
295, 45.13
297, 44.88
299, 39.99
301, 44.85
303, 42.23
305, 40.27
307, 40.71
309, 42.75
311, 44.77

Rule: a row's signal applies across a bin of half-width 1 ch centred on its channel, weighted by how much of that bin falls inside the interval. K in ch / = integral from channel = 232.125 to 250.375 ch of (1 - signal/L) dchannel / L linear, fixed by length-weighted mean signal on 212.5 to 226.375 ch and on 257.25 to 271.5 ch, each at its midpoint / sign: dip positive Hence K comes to 9.4 ch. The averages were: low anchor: 50.7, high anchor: 38.9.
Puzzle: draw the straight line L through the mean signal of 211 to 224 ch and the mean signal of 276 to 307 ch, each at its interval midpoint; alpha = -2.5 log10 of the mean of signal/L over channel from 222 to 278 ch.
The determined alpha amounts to 0.39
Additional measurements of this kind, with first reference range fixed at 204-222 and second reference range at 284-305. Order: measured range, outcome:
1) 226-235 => 0.271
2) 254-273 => 0.247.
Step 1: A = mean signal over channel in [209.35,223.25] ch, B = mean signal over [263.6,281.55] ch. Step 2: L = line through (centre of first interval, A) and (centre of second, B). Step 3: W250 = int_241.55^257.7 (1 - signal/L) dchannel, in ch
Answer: 9.1 ch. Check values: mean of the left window 51.1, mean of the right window 44.2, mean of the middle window 20.5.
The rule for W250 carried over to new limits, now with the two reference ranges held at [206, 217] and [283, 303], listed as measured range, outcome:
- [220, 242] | 5.83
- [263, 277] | 1.08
